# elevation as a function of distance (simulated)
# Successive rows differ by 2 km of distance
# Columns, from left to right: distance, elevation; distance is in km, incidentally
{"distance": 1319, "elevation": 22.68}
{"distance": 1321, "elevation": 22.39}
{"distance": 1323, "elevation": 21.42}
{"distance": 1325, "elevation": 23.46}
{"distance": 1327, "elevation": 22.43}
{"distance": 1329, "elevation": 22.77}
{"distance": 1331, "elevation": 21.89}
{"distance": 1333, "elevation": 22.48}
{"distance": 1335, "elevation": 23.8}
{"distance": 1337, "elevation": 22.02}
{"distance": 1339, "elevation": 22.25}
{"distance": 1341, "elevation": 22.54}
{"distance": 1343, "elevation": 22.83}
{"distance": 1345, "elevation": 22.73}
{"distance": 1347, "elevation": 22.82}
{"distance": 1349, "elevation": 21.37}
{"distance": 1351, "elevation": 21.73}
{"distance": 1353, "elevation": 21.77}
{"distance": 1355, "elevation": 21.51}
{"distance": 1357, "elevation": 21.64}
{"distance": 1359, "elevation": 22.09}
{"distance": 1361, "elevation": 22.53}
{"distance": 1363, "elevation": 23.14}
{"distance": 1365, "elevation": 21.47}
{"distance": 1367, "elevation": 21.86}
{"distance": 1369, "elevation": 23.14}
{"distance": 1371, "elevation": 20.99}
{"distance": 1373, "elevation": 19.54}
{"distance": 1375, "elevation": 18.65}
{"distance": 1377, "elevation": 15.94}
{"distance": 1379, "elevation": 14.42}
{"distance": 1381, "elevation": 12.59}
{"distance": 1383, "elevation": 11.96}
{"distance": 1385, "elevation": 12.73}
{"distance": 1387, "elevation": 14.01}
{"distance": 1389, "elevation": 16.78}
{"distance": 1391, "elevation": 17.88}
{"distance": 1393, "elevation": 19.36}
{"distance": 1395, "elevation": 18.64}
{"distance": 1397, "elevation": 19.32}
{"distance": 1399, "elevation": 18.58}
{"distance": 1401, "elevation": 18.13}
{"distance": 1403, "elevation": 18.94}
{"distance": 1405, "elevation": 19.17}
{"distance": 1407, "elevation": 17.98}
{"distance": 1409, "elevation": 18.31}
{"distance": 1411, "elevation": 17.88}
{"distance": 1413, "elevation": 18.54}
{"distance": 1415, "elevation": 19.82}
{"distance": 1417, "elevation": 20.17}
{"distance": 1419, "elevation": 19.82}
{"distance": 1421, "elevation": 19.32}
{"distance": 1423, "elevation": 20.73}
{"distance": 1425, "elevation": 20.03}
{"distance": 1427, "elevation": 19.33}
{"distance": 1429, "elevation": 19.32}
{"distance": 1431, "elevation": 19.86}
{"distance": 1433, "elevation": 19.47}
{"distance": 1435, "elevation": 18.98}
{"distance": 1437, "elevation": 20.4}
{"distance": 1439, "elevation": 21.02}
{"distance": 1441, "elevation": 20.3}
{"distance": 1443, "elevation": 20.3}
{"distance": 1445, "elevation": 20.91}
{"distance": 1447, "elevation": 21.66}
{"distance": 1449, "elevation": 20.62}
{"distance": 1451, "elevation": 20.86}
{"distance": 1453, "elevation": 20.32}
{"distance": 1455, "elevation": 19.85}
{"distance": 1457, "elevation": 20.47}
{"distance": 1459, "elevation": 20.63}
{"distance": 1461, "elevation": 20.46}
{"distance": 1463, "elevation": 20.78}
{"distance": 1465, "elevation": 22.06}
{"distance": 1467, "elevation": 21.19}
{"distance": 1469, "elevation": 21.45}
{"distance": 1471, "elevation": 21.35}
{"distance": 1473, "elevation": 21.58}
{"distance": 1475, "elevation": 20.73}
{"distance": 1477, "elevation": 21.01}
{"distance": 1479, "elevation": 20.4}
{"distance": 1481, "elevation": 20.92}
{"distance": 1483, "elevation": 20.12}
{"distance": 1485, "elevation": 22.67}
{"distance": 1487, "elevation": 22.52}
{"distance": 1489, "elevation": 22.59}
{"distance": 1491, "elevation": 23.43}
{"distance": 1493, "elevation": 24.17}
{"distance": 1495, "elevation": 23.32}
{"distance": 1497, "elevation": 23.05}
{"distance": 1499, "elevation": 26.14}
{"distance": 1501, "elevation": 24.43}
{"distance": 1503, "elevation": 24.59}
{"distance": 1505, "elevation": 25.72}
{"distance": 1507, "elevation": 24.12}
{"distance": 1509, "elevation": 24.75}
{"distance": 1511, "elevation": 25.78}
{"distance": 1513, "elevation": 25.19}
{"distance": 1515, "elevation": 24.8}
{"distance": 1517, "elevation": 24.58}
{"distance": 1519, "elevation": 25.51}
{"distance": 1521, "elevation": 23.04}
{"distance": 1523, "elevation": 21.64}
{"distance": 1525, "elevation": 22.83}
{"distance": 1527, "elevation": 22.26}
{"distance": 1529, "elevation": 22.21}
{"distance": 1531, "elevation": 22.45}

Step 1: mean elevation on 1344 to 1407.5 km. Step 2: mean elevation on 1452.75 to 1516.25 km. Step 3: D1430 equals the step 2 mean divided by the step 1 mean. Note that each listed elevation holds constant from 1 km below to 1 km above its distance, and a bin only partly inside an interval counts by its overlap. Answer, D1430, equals 1.18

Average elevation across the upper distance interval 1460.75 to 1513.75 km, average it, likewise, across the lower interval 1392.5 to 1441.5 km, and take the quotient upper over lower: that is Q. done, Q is 1.2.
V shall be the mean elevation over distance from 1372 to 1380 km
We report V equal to 17.1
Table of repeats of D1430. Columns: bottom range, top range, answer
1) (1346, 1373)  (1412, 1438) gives 0.90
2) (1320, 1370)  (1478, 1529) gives 1.05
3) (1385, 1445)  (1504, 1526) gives 1.28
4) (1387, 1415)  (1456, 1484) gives 1.14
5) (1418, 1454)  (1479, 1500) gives 1.13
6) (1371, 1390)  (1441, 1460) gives 1.33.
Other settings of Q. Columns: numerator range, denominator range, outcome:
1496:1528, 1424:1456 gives 1.20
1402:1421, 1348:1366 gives 0.87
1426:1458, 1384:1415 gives 1.14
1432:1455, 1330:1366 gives 0.92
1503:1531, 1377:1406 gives 1.45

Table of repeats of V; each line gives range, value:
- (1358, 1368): 22.2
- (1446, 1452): 21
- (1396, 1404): 18.7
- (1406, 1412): 18.1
